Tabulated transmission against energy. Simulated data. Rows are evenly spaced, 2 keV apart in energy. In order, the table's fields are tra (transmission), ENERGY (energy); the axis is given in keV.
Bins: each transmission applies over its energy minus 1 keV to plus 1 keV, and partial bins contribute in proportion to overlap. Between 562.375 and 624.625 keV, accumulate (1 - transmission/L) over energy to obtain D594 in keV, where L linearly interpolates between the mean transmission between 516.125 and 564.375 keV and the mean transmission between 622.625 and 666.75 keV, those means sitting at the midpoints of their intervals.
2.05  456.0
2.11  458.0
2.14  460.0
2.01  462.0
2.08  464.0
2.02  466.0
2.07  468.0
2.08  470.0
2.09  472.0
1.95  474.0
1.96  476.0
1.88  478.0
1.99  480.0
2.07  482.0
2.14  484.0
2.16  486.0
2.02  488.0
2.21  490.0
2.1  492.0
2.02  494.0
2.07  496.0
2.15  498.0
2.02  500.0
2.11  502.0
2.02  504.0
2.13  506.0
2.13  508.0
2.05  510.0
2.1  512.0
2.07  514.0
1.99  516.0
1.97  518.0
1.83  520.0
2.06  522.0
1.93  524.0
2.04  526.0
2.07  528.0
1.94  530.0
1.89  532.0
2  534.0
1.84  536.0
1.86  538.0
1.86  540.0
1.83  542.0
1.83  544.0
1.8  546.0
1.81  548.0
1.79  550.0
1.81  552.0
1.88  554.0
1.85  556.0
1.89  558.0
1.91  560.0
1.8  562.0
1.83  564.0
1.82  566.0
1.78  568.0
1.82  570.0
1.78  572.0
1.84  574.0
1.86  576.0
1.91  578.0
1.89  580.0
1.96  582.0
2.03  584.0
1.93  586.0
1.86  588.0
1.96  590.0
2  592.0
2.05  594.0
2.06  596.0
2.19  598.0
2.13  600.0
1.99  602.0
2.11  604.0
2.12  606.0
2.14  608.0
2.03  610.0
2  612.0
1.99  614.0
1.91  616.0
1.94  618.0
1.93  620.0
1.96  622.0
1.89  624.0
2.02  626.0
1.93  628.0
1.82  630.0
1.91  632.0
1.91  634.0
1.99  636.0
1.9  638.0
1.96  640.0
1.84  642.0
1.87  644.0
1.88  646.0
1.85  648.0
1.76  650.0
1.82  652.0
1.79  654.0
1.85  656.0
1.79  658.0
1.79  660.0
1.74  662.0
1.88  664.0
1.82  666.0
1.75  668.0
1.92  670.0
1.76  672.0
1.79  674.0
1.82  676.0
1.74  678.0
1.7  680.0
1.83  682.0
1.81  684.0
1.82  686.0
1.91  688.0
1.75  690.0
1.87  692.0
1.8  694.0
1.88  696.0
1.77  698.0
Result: -2.6 keV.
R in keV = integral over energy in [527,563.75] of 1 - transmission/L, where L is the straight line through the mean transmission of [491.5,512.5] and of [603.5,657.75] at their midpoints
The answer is 2.9 keV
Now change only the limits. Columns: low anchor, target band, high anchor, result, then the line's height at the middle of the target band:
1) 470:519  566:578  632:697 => 0.8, 1.96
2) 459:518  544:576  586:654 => 2.8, 2.01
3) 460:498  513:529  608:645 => 0.2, 2.02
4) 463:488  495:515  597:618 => -0.4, 2.04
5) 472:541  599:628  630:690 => -1.8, 1.89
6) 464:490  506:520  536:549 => -0.8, 1.93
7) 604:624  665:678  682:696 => 0.5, 1.87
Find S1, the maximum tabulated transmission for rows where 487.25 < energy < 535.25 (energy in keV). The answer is 2.21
